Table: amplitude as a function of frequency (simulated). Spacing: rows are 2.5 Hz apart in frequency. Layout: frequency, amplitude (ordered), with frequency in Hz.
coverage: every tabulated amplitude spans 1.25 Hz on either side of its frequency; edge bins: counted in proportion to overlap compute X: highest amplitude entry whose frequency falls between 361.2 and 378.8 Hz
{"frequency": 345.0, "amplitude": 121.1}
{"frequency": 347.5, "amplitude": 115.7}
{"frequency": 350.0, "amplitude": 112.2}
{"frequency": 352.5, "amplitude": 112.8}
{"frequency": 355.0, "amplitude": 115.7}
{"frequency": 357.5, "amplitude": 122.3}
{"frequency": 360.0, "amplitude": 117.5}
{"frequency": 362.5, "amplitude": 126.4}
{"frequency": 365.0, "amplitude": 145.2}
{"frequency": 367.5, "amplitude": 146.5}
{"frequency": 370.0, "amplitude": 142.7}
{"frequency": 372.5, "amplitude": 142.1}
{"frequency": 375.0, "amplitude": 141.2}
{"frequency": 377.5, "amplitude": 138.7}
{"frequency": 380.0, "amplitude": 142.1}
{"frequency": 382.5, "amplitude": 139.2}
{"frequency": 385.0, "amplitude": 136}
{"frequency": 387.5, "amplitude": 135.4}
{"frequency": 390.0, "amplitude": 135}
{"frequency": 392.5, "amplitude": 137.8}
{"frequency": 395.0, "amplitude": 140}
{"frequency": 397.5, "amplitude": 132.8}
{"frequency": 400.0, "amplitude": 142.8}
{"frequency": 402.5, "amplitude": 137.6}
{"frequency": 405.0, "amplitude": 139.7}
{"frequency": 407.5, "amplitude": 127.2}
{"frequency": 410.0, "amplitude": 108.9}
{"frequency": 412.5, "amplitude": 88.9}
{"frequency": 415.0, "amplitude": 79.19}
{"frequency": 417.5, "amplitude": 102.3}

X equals 146.5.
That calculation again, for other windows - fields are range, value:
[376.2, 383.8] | 142.1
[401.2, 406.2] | 139.7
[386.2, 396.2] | 140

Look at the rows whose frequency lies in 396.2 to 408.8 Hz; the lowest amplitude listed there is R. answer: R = 127.2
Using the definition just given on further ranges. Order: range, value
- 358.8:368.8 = 117.5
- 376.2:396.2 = 135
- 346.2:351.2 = 112.2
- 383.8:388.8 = 135.4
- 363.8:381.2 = 138.7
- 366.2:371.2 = 142.7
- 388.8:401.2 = 132.8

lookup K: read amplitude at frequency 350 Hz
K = 112.2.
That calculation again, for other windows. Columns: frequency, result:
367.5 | 146.5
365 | 145.2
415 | 79.19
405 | 139.7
